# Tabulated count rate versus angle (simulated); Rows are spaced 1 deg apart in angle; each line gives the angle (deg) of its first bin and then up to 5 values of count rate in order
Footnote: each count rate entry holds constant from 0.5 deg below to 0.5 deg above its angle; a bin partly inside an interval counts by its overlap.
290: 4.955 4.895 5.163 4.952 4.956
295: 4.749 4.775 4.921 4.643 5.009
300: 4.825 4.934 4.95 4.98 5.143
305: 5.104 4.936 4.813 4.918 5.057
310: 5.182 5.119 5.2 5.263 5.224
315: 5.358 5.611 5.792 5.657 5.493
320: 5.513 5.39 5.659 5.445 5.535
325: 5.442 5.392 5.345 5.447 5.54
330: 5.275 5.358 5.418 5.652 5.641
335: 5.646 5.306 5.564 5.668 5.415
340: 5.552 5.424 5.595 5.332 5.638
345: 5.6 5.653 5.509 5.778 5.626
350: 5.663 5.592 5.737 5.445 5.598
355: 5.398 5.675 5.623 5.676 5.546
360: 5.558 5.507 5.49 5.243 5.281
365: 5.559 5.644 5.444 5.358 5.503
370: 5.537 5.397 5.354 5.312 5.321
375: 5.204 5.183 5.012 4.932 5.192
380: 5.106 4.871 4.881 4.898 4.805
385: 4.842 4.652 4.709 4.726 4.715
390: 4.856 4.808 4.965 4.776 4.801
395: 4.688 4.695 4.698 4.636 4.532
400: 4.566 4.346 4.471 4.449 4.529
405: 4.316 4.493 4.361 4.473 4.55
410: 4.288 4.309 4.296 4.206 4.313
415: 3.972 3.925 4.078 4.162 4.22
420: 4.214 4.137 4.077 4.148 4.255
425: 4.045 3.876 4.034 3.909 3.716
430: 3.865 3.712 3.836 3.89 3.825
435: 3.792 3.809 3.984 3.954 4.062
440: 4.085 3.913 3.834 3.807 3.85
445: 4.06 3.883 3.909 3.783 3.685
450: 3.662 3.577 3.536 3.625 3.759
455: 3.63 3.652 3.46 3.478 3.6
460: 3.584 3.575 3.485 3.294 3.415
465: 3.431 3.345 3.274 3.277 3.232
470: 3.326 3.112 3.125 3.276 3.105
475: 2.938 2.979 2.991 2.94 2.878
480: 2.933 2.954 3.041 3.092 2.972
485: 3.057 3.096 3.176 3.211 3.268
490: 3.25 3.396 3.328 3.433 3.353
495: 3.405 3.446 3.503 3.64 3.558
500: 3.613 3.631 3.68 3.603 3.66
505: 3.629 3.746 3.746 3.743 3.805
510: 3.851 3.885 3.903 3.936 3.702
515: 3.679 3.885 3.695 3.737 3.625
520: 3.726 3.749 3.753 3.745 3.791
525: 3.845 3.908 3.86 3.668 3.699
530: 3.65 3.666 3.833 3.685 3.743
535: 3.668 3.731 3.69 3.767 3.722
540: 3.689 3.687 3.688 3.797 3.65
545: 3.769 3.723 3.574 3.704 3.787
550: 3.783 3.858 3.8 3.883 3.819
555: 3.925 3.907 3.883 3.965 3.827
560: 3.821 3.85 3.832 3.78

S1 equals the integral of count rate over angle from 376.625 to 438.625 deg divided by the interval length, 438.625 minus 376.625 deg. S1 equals 4.39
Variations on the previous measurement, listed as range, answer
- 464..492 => 3.14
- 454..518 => 3.42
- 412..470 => 3.8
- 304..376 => 5.44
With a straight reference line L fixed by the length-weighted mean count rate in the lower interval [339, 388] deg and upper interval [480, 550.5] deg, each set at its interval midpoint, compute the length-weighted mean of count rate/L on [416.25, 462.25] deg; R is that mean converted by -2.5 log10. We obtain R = 0.17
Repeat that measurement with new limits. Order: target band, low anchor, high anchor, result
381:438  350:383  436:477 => 0.041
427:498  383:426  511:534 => 0.181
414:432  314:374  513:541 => 0.180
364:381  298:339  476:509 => -0.130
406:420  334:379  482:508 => 0.095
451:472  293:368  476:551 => 0.183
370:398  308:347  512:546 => 0.006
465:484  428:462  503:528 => 0.210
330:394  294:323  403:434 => -0.145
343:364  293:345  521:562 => -0.104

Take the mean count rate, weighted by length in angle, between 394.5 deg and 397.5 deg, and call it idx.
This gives 4.69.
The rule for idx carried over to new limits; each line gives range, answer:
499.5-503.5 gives 3.63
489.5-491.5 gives 3.32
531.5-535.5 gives 3.73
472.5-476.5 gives 3.07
